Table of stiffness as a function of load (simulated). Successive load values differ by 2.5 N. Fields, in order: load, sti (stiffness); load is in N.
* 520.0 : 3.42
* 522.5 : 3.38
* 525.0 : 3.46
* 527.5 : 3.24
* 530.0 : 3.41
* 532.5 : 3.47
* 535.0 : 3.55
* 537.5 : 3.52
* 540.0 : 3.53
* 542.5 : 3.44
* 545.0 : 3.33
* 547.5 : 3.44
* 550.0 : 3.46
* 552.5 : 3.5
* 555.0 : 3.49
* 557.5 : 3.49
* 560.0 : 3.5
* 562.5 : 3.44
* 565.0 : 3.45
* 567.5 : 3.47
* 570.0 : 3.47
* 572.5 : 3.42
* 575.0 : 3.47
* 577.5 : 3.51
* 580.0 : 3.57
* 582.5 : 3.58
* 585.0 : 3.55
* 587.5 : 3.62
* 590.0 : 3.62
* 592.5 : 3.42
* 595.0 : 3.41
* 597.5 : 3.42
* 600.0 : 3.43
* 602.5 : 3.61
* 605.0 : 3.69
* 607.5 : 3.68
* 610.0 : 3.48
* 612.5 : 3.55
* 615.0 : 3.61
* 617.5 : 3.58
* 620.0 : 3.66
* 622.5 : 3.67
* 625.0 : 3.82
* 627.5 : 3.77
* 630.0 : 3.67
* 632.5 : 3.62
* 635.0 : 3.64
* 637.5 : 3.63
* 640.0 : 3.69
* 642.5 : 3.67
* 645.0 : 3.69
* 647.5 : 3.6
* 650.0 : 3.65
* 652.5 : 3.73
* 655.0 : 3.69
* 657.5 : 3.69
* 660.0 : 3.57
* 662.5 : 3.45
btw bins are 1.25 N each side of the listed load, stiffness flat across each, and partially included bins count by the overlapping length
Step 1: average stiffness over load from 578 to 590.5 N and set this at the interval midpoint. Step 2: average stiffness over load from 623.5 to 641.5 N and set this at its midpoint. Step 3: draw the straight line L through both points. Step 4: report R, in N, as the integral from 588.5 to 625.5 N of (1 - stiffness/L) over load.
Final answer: 0.62 N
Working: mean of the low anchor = 3.58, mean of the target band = 3.57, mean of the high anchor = 3.69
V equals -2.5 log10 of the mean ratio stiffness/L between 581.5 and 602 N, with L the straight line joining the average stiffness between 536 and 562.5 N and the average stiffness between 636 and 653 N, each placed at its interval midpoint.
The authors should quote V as 0.014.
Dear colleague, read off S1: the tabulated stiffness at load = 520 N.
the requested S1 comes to 3.42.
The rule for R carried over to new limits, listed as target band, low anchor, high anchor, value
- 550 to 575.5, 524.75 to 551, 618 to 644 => 0.3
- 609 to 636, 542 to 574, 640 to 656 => -0.2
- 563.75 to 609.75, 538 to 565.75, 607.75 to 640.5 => 0.4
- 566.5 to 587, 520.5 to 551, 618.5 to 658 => 0.1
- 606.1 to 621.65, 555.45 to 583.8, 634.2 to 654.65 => 0.0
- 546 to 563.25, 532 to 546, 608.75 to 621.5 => 0.1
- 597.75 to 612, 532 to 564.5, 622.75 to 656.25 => 0.1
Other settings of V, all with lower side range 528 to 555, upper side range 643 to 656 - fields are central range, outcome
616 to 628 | -0.02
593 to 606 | 0.02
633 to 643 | 0.00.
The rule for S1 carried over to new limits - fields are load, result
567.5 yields 3.47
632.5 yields 3.62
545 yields 3.33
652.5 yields 3.73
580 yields 3.57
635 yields 3.64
